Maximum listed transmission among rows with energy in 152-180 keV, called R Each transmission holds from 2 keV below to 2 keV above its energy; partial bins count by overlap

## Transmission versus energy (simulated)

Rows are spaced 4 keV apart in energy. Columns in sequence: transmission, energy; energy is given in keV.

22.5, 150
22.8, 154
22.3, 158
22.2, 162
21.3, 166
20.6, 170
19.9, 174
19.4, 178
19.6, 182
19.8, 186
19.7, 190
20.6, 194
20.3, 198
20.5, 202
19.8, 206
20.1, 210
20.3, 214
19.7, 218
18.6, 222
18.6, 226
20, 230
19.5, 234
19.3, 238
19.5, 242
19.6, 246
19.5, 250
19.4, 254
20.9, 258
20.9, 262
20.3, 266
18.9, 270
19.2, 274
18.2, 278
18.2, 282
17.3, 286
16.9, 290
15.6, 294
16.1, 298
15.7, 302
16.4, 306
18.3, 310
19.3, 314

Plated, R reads 22.8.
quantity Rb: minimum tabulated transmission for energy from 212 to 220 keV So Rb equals 19.7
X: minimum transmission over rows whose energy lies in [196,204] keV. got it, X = 20.3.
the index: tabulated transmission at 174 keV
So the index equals 19.9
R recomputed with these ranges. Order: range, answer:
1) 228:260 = 20.9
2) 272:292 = 19.2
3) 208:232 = 20.3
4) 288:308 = 16.9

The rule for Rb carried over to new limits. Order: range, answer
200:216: 19.8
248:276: 18.9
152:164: 22.2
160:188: 19.4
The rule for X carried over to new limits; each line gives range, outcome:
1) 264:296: 15.6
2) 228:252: 19.3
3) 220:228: 18.6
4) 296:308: 15.7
